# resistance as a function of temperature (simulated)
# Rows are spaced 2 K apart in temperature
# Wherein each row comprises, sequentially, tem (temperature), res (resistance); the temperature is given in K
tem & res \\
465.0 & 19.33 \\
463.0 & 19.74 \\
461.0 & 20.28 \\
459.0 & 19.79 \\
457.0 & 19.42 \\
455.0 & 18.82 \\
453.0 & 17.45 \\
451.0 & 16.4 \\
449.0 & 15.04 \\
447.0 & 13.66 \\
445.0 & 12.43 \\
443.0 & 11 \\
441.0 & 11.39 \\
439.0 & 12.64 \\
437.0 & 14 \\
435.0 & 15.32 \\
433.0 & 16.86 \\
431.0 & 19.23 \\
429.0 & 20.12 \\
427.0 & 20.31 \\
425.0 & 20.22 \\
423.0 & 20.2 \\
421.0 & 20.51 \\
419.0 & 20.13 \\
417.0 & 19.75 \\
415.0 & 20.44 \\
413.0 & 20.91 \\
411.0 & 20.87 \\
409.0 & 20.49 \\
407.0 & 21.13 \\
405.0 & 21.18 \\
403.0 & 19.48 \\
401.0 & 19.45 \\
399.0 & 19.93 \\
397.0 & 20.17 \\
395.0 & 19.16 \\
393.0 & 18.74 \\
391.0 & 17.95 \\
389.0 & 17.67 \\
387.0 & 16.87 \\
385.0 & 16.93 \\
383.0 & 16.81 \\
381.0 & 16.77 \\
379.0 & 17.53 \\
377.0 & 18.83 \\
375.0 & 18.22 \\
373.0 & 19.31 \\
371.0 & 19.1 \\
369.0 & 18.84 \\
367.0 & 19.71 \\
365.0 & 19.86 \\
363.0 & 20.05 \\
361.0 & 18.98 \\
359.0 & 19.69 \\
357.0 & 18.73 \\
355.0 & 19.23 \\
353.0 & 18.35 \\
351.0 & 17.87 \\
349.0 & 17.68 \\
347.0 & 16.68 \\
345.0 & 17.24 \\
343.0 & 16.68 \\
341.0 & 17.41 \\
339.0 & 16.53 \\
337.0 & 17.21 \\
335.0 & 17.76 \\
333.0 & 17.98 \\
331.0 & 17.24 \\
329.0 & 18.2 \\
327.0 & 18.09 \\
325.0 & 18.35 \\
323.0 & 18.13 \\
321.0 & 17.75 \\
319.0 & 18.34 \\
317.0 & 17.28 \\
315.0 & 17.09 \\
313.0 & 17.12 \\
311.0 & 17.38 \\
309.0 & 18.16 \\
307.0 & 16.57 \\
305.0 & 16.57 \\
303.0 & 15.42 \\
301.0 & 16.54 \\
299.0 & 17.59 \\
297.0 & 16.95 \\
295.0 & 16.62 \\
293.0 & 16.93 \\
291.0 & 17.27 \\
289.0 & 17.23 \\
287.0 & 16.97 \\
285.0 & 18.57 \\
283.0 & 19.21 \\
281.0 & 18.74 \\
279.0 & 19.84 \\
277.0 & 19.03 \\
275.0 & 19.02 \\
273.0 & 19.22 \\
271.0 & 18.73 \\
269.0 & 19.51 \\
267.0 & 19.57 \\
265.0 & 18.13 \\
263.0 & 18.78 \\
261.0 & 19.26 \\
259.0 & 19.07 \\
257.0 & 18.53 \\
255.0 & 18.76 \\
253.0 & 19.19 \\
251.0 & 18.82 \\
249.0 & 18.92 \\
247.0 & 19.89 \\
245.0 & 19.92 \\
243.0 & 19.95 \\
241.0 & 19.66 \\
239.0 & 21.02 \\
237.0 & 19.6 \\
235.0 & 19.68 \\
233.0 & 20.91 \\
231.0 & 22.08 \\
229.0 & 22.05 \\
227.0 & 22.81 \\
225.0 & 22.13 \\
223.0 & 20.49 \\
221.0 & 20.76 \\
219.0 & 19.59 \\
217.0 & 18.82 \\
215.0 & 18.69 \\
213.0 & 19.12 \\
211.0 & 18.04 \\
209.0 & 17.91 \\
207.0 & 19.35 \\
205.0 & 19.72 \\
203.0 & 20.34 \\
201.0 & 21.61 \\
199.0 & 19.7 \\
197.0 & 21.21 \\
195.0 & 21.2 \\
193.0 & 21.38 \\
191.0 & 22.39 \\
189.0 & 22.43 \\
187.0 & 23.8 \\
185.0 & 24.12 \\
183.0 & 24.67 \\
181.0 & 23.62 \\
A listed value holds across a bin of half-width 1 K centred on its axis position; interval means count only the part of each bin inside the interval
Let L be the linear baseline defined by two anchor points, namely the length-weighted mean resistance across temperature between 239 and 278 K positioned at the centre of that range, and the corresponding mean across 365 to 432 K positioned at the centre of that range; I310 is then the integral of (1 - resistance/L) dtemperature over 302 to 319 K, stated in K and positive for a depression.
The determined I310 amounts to 2.0 K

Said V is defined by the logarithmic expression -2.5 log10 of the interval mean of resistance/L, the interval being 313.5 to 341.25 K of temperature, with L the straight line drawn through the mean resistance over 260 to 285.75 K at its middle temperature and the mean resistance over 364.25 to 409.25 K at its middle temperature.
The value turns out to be 0.08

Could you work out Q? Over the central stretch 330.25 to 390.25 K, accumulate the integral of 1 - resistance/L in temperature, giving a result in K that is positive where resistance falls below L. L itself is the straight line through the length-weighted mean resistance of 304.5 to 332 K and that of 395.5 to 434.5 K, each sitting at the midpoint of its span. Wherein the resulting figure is 1.9 K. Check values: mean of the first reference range 17.6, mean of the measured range 18.1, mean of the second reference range 20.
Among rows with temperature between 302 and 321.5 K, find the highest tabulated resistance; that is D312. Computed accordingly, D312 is 18.34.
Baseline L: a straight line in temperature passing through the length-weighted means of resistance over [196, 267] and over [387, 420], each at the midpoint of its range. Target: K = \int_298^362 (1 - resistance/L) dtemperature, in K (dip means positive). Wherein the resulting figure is 7.01 K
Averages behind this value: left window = 19.8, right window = 19.8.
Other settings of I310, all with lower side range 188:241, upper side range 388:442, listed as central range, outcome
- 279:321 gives 5.06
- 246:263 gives 0.94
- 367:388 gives 1.24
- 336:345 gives 1.14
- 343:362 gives 1.13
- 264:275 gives 0.55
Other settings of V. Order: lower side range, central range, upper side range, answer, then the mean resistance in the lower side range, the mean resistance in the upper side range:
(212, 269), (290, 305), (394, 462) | 0.16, 19.9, 18.2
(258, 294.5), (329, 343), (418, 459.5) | 0.04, 18.6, 16.9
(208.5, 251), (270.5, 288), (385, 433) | 0.06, 20.1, 19.7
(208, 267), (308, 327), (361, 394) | 0.07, 19.7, 18.3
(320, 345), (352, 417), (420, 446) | -0.13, 17.6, 16.5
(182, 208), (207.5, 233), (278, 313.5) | 0.02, 21.7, 17.4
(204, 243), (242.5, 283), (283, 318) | -0.03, 20.1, 17.1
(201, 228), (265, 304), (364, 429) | 0.09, 19.9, 19.3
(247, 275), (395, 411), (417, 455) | -0.18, 19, 16.6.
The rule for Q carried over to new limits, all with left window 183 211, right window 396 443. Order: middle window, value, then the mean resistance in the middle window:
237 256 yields 1.0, 19.6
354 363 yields 0.1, 19.3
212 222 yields 0.7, 19.4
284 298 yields 2.0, 17.2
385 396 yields 0.6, 18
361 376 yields 0.0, 19.3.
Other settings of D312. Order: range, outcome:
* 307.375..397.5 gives 20.17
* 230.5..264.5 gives 22.08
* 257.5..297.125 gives 19.84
